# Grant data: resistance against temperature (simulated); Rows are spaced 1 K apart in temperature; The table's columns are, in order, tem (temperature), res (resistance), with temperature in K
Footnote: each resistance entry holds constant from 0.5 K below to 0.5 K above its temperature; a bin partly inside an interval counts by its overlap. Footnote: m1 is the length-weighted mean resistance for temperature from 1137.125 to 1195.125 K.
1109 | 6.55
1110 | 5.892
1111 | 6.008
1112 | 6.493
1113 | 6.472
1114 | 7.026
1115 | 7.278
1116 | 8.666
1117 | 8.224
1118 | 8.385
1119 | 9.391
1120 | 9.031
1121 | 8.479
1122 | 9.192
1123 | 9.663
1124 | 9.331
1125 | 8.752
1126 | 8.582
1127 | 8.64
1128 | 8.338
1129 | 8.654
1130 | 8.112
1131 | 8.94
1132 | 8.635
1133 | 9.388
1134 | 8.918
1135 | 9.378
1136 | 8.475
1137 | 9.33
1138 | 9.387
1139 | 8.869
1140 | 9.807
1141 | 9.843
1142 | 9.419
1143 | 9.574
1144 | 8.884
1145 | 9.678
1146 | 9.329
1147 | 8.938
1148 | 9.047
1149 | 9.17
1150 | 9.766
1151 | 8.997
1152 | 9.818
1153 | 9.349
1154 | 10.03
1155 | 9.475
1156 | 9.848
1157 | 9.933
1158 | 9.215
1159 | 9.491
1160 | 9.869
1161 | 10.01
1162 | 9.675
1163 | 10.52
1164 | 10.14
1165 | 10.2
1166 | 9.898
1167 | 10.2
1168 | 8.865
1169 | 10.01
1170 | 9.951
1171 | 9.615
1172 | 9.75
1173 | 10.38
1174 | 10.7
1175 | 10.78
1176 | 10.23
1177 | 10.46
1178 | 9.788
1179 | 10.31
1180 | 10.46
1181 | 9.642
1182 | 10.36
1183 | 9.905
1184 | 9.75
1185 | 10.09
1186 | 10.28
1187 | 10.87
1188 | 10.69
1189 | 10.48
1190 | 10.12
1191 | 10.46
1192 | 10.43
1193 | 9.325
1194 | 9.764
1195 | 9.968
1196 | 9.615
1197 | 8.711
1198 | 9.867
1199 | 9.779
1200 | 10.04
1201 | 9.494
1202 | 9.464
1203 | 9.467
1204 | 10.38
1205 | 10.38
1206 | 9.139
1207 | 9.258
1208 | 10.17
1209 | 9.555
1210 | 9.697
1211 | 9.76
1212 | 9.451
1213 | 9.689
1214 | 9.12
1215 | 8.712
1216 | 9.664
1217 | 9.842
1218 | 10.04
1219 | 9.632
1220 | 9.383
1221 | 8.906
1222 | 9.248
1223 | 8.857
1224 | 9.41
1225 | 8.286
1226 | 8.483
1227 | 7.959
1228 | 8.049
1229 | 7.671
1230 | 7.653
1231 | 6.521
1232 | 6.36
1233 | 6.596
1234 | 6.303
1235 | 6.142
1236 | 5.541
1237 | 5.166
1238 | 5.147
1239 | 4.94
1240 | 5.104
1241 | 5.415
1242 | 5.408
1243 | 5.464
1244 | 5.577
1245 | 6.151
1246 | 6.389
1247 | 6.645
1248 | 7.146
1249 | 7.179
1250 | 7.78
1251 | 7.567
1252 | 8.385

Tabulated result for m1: 9.85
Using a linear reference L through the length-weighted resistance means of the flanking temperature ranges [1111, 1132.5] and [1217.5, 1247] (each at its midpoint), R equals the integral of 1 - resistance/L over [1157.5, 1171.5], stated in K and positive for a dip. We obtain -3.5 K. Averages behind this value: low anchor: 8.34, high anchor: 7.09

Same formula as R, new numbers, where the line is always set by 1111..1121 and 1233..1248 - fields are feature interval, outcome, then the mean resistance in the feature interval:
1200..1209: -4.8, 9.73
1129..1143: -3.0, 9.12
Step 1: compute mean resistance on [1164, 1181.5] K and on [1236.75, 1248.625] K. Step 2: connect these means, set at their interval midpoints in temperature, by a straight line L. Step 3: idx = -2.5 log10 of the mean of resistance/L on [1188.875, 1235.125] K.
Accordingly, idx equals -0.19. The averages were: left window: 10.1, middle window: 9.1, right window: 5.74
